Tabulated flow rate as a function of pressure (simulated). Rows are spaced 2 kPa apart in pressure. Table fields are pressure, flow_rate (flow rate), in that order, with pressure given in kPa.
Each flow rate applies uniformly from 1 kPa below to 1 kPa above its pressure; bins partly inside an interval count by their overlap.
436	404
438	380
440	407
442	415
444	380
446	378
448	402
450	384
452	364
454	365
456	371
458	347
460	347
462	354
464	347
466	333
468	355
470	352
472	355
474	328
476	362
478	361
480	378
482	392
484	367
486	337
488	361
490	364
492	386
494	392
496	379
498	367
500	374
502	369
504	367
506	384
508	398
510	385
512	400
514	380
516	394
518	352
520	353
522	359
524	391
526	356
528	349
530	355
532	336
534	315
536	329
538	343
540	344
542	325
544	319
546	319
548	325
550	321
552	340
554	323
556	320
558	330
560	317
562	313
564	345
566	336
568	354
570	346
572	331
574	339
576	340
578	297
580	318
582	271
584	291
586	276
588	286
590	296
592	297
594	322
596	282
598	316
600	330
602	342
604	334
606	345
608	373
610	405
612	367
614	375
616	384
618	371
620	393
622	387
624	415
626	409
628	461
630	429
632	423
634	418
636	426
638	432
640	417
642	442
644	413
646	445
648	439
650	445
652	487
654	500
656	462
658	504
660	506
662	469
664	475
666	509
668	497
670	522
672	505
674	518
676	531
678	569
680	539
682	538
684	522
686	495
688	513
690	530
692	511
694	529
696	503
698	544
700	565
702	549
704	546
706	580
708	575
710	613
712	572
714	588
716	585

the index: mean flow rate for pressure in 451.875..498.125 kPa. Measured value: 361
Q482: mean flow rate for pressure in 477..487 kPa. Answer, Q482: 367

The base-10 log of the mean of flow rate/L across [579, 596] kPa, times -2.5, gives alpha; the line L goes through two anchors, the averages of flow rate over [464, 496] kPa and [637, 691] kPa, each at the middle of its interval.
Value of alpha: 0.43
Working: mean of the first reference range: 362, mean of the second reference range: 490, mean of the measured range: 294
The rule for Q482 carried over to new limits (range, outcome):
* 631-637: 422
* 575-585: 303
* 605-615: 373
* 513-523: 368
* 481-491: 364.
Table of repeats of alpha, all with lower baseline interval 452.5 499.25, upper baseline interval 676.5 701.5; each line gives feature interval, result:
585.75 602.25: 0.43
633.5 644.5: 0.15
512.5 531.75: 0.09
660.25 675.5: 0.03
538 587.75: 0.31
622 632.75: 0.14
